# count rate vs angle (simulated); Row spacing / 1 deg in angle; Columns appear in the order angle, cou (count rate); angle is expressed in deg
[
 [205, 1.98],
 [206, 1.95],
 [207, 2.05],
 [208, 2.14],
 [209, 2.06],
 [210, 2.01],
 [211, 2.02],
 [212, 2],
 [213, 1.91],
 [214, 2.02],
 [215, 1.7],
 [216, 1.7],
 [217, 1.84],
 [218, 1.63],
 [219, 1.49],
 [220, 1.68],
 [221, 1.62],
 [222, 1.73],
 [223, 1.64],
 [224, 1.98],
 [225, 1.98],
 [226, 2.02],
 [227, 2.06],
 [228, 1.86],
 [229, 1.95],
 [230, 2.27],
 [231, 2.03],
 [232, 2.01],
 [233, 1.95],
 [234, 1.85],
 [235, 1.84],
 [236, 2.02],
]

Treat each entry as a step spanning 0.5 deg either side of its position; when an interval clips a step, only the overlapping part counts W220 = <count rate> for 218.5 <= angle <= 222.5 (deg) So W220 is 1.63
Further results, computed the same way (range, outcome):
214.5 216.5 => 1.7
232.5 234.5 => 1.9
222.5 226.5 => 1.91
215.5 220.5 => 1.67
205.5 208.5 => 2.05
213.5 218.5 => 1.78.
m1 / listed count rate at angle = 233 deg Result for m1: 1.95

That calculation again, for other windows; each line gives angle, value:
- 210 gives 2.01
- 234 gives 1.85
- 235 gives 1.84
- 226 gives 2.02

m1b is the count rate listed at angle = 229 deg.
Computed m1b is 1.95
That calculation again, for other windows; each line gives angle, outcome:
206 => 1.95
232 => 2.01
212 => 2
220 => 1.68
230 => 2.27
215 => 1.7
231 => 2.03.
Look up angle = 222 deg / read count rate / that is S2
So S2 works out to 1.73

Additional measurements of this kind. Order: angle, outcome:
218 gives 1.63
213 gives 1.91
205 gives 1.98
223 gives 1.64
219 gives 1.49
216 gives 1.7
